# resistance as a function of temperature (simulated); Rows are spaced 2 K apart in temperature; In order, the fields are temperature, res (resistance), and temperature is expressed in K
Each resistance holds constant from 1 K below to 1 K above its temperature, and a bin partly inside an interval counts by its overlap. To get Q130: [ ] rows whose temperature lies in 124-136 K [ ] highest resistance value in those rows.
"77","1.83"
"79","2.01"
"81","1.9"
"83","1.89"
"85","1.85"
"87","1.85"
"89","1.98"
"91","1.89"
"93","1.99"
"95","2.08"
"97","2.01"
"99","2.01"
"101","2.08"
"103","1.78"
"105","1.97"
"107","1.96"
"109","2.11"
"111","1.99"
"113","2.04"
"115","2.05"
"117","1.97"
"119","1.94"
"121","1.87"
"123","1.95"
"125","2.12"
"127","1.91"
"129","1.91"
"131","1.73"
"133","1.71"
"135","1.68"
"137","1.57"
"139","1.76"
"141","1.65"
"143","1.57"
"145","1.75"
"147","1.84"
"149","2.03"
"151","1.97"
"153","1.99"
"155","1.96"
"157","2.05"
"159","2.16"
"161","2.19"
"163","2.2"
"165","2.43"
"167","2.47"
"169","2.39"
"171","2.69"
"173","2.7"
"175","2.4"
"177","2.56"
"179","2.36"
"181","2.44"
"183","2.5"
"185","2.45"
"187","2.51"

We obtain 2.12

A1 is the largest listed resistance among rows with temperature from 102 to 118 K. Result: 2.11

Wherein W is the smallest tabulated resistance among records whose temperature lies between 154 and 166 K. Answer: 1.96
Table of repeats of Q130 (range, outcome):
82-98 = 2.08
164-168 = 2.47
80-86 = 1.9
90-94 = 1.99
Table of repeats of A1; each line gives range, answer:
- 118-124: 1.95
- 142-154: 2.03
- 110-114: 2.04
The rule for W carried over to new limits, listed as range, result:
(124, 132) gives 1.73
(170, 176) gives 2.4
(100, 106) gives 1.78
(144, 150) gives 1.75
